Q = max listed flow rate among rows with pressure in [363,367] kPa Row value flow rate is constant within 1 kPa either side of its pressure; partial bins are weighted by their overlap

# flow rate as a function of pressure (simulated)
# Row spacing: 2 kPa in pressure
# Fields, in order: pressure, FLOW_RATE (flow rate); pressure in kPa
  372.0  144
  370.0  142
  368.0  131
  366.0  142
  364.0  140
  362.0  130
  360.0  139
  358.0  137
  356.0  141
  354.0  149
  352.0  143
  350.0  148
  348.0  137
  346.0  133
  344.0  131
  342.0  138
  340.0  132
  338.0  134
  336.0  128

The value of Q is 142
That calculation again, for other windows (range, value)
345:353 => 148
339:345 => 138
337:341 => 134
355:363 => 141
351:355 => 149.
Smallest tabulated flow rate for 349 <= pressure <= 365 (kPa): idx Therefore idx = 130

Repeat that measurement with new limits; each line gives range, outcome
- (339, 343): 132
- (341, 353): 131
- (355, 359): 137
